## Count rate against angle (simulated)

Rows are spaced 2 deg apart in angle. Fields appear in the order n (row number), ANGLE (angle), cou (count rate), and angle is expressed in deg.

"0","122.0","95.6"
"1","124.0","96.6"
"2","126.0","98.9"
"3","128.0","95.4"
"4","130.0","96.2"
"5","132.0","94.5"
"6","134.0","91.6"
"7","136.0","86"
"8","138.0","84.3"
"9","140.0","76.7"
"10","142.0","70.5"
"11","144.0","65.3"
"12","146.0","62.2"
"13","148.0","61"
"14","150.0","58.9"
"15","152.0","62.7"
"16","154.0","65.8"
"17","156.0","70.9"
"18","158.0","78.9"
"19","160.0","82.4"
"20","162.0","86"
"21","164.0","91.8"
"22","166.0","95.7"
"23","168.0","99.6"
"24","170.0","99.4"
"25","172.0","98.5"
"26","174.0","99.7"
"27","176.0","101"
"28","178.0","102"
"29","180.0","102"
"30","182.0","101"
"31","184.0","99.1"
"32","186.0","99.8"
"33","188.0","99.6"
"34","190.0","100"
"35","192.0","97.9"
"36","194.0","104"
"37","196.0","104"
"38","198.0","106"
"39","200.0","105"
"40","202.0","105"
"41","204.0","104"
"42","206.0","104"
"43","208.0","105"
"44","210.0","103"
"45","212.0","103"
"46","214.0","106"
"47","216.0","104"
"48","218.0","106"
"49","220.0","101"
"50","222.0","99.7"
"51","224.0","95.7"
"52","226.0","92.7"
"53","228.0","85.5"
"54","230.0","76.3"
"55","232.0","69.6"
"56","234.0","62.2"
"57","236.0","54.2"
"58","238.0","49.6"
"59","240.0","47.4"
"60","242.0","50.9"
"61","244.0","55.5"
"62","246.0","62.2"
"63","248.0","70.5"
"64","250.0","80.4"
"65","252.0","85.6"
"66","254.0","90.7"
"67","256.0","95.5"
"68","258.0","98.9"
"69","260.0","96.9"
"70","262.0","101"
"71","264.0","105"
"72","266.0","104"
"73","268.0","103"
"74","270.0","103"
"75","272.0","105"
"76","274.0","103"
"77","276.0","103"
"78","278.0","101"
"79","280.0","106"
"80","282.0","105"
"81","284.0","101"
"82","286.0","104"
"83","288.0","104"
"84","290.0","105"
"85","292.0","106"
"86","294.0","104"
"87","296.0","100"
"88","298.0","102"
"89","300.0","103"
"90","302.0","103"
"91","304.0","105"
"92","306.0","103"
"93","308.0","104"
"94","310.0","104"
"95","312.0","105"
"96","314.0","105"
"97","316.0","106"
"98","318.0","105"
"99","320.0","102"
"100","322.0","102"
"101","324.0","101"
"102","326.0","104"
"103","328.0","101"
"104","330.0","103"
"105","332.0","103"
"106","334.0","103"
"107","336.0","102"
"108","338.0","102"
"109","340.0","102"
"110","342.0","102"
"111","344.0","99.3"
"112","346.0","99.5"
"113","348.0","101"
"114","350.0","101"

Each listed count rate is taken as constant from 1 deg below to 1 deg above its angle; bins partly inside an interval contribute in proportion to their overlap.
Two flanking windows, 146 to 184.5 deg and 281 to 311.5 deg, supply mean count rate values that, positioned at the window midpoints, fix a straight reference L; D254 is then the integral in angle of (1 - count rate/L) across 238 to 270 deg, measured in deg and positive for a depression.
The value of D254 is 5.1 deg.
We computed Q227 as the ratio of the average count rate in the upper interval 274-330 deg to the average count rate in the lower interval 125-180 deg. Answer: 1.22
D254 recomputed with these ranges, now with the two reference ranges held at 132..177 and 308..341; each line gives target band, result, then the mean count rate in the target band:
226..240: 3.8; 66.8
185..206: -3.8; 103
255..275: -1.2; 102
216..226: -1.1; 100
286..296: -0.5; 104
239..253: 4.3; 64.6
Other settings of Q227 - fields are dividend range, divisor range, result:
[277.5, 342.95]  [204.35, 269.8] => 1.19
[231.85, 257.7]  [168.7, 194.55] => 0.68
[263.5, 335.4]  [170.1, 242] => 1.11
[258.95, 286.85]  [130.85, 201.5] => 1.16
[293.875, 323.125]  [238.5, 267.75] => 1.27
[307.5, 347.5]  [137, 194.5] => 1.19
